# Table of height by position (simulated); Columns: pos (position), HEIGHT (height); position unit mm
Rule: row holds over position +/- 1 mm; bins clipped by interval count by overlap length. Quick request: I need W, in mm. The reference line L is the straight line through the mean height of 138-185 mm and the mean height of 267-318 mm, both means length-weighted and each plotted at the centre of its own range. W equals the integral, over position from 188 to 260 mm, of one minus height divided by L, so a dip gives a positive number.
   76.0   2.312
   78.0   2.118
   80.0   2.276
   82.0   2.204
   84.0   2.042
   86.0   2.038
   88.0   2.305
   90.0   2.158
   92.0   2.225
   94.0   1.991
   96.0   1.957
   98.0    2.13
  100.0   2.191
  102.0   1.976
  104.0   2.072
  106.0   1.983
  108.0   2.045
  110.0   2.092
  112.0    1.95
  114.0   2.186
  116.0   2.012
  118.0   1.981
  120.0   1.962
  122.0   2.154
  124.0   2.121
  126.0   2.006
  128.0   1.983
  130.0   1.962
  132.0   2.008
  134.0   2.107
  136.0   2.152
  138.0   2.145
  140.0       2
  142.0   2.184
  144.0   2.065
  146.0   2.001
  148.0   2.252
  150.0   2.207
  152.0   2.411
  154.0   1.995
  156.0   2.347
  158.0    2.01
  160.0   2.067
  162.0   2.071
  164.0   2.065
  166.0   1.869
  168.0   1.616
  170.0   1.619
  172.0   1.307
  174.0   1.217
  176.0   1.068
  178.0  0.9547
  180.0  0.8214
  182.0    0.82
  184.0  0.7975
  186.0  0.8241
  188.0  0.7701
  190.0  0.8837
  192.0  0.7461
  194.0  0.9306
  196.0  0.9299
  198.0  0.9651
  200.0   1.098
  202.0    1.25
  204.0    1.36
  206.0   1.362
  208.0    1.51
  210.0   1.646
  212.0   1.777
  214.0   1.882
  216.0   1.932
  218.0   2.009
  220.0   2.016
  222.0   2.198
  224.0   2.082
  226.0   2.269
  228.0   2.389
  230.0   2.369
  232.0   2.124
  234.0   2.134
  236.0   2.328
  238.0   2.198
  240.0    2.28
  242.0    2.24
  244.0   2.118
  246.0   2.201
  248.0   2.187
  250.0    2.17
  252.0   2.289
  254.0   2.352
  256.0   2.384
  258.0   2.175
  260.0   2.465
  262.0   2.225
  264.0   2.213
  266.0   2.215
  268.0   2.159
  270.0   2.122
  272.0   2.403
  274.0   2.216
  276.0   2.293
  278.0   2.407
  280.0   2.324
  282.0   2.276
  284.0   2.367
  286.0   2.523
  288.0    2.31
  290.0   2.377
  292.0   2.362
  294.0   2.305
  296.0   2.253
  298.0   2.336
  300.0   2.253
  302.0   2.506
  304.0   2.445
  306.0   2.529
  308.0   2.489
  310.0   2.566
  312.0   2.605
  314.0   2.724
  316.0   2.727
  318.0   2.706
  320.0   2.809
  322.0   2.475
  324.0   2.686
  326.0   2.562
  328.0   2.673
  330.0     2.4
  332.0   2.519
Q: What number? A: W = 8.0 mm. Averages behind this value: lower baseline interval 1.74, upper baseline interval 2.4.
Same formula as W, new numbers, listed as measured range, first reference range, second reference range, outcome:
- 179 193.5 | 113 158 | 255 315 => 9.1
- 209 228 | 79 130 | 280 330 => 2.6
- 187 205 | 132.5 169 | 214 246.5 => 9.6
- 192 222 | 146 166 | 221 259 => 9.9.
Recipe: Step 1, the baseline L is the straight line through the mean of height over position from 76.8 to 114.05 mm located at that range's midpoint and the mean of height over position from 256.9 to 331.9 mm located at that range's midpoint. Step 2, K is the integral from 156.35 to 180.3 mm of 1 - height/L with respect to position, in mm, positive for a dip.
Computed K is 6.65 mm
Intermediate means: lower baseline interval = 2.1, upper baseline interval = 2.42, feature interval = 1.6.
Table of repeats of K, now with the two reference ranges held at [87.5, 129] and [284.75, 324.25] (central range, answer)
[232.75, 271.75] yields 2.4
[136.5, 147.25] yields 0.3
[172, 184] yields 6.7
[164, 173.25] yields 2.3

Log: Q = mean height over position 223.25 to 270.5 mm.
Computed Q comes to 2.24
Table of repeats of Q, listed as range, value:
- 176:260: 1.7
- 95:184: 1.9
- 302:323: 2.6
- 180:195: 0.824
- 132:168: 2.1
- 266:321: 2.42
